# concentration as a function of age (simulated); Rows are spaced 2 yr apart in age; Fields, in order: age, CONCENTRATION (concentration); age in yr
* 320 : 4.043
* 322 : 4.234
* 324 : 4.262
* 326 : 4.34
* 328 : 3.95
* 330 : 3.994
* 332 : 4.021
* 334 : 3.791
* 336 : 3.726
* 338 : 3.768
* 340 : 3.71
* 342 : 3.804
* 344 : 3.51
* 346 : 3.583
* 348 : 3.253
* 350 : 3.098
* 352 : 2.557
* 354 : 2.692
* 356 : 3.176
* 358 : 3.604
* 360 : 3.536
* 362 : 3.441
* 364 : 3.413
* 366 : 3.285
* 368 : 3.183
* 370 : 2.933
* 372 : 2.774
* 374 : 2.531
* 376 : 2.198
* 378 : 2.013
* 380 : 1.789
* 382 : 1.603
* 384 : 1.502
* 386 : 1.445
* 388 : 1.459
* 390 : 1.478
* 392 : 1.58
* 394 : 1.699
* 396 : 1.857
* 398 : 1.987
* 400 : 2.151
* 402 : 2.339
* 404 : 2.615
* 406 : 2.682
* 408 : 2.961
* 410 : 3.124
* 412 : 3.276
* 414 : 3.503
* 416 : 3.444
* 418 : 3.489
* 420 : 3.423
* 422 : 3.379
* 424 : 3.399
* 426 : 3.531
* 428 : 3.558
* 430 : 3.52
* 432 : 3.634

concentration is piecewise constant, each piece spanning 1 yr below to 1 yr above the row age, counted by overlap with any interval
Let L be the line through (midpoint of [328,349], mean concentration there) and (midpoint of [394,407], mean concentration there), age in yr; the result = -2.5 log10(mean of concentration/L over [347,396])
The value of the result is 0.19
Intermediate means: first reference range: 3.73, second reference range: 2.23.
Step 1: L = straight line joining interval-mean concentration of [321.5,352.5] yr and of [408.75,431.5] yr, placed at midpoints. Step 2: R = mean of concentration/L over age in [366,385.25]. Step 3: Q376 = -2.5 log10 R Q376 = 0.475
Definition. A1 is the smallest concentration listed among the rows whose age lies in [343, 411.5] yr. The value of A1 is 1.445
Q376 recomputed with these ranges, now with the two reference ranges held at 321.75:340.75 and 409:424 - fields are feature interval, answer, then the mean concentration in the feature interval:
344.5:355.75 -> 0.245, 3.07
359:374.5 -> 0.181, 3.16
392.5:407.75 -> 0.496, 2.21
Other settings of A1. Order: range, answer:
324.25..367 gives 2.557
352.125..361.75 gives 2.692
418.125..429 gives 3.379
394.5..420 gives 1.857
